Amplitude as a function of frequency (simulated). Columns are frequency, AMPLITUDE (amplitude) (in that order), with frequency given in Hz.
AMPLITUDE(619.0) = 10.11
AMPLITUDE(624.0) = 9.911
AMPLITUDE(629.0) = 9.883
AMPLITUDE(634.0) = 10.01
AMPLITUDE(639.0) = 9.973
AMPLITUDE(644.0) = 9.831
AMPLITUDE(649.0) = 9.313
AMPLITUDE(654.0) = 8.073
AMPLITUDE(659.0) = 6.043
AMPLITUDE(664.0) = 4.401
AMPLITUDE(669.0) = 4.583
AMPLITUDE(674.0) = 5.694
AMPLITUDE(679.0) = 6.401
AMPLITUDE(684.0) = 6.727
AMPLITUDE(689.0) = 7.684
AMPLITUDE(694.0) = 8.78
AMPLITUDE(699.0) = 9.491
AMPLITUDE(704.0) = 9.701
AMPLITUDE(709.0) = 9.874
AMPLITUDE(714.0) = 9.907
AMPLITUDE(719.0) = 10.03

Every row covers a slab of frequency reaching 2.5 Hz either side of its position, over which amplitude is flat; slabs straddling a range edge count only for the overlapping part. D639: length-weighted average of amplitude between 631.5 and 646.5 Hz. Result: 9.94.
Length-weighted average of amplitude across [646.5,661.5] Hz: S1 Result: 7.81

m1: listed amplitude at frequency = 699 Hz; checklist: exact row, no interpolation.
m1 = 9.491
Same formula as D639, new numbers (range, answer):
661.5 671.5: 4.49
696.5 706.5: 9.6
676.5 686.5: 6.56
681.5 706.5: 8.48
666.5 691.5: 6.22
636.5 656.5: 9.3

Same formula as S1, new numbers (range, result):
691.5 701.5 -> 9.14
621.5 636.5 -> 9.93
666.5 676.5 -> 5.14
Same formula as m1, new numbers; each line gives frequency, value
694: 8.78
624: 9.911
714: 9.907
